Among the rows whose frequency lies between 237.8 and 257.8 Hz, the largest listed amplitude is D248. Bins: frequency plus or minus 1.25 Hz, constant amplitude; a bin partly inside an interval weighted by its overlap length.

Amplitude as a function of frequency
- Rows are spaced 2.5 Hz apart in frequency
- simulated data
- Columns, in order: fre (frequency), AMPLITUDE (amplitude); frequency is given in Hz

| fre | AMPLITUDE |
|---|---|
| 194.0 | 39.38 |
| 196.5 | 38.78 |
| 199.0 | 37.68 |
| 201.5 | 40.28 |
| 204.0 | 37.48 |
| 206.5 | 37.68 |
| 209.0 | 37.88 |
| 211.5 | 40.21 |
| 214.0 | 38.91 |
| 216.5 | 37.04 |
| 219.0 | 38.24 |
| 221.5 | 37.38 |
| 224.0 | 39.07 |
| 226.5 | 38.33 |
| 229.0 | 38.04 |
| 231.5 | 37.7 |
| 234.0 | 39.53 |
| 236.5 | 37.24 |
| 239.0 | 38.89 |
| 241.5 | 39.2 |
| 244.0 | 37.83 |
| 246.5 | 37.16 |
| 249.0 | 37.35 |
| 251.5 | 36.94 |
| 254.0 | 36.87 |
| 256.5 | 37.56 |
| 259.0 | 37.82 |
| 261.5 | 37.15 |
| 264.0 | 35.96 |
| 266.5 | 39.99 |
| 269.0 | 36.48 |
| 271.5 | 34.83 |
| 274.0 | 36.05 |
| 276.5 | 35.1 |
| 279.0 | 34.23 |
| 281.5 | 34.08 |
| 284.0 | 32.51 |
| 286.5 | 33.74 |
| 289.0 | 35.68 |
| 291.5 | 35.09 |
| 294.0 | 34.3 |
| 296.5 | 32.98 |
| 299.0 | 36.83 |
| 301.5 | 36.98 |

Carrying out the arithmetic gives 39.2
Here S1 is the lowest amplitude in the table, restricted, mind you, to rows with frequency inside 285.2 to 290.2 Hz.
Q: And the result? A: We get 33.74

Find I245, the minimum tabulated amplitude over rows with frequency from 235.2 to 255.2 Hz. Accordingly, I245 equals 36.87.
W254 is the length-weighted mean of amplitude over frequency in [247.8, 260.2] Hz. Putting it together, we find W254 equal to 37.3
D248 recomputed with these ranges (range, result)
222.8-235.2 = 39.53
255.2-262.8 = 37.82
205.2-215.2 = 40.21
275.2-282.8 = 35.1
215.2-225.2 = 39.07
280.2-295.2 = 35.68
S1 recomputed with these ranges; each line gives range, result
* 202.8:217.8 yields 37.04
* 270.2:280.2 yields 34.23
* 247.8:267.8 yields 35.96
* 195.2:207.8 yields 37.48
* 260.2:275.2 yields 34.83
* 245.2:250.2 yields 37.16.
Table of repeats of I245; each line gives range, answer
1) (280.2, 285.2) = 32.51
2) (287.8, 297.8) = 32.98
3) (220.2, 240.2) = 37.24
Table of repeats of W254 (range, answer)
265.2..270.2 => 38.2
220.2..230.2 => 38.2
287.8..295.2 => 35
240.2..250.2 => 37.9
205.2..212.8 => 38.6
